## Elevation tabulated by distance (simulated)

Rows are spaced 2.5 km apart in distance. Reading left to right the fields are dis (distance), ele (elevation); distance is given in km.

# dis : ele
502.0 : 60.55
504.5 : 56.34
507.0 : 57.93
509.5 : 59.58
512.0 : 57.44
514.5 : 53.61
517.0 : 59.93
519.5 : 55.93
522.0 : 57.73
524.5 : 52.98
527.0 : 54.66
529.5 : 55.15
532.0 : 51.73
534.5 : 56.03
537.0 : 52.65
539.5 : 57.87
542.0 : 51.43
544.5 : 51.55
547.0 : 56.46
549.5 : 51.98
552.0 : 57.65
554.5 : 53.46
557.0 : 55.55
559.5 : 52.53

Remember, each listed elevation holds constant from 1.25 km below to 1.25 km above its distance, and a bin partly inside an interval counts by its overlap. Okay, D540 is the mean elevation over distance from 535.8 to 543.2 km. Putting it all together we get 54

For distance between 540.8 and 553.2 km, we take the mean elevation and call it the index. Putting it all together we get 53.8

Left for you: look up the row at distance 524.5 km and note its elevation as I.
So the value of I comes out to 52.98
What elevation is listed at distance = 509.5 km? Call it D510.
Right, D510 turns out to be 59.58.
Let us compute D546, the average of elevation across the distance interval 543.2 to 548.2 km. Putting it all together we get 54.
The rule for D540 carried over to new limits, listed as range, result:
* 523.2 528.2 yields 53.9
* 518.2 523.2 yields 56.9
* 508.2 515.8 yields 56.9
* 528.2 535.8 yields 54.3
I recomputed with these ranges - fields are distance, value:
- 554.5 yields 53.46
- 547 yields 56.46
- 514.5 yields 53.61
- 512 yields 57.44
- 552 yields 57.65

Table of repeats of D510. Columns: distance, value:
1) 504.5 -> 56.34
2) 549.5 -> 51.98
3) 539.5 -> 57.87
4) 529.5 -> 55.15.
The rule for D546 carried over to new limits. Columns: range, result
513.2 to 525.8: 56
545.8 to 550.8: 54.2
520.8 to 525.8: 55.3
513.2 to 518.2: 56.7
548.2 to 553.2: 54.8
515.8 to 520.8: 57.9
